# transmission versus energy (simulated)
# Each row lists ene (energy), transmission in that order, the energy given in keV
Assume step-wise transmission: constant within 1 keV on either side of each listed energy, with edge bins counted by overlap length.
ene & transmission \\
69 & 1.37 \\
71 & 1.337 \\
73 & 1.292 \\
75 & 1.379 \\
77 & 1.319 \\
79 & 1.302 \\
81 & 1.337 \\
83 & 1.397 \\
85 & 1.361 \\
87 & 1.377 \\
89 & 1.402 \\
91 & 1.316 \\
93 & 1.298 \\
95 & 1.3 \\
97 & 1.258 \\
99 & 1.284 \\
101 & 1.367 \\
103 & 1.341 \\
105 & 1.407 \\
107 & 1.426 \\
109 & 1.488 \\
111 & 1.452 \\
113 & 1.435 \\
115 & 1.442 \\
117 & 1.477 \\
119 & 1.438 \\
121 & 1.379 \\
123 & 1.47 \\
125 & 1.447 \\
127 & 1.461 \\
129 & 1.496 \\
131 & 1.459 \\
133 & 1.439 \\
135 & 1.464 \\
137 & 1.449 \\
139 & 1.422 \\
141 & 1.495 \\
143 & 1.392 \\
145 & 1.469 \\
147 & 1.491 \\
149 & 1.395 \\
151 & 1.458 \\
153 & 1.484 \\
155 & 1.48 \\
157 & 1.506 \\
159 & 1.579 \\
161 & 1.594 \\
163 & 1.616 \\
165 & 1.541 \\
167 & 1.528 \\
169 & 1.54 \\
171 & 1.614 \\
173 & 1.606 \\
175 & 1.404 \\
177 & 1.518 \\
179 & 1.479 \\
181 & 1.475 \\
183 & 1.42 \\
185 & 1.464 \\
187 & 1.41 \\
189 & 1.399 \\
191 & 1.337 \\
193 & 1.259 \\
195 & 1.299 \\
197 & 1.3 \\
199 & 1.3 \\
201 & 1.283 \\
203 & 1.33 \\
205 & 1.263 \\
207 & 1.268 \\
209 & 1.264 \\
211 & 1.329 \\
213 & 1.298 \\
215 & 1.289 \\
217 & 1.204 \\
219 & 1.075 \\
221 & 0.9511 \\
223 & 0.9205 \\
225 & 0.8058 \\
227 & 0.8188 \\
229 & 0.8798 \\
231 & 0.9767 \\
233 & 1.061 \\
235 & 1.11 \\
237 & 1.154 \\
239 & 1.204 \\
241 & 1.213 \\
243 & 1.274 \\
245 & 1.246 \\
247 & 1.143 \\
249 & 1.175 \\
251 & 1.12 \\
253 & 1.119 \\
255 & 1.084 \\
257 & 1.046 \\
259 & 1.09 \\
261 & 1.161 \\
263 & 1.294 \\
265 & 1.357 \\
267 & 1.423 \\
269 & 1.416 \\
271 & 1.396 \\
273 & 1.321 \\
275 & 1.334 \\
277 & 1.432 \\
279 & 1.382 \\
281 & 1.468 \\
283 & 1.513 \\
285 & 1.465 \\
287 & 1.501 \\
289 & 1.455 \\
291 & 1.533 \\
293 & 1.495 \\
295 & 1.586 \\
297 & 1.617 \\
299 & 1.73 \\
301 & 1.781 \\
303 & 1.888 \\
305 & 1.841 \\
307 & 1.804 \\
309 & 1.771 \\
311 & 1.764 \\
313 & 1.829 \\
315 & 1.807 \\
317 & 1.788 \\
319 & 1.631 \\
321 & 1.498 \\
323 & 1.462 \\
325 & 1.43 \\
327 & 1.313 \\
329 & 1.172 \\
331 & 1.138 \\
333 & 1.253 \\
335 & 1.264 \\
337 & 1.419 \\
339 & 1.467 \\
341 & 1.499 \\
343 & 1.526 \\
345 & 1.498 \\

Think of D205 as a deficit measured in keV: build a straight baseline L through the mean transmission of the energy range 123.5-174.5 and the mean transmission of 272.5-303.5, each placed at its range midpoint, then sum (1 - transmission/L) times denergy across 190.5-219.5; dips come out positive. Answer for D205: 4.5 keV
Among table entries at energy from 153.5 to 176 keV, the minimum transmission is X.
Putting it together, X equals 1.404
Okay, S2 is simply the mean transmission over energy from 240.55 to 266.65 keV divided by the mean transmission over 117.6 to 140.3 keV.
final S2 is 0.82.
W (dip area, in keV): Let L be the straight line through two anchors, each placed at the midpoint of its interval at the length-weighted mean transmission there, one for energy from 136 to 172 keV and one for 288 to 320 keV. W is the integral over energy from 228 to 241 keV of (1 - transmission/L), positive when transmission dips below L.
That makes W 4.3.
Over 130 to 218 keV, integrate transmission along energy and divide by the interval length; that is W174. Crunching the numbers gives 1.42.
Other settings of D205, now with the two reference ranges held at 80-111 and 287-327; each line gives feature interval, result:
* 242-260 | 4.9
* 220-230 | 4.3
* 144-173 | -1.5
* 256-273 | 3.4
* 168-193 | 0.3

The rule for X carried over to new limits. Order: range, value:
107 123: 1.379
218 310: 0.8058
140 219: 1.075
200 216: 1.263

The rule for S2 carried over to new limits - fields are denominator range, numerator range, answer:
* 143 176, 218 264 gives 0.72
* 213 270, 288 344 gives 1.38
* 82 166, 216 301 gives 0.88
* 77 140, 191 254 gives 0.83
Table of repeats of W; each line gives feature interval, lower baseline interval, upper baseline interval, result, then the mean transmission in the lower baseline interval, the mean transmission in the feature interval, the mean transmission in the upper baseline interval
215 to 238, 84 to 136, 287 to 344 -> 7.5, 1.4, 1.01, 1.56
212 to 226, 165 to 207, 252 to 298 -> 3.2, 1.41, 1.08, 1.37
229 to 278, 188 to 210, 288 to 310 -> 9.8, 1.3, 1.21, 1.68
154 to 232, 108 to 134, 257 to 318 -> 8.5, 1.45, 1.32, 1.53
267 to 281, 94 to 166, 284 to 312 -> 2.1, 1.45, 1.39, 1.66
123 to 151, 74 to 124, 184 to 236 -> -3.0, 1.38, 1.45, 1.19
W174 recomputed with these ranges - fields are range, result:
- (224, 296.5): 1.25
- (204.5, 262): 1.12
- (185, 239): 1.18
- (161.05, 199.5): 1.45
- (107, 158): 1.45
